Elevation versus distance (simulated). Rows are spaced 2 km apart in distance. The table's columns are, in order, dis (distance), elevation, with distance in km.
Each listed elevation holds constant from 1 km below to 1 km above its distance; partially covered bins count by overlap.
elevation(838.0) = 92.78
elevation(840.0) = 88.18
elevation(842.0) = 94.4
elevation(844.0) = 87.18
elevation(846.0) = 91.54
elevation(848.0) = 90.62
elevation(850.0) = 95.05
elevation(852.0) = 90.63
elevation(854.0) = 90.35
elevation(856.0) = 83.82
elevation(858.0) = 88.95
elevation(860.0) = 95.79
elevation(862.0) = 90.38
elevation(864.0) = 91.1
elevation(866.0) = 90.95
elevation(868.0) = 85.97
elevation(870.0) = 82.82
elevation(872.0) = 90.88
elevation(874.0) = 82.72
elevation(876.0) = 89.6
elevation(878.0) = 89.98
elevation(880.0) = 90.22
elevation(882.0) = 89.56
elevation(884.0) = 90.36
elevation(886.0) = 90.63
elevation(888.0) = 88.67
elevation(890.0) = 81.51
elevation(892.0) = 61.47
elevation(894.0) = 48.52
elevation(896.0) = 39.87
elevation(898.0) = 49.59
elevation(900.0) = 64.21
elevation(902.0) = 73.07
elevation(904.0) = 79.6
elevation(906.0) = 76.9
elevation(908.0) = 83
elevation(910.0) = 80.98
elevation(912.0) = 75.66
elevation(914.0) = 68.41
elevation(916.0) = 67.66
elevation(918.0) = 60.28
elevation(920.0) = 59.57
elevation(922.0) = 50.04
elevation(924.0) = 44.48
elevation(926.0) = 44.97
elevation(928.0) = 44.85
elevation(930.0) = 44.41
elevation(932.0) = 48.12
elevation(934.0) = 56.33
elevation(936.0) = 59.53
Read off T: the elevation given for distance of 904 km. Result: 79.6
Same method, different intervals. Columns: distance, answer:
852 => 90.63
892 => 61.47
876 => 89.6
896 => 39.87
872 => 90.88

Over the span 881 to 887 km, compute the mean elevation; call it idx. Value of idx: 90.2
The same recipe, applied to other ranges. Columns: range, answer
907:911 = 82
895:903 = 56.7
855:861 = 89.5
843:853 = 91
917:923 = 56.6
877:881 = 90.1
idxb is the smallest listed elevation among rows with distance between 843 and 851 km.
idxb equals 87.18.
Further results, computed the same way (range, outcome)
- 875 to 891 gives 81.51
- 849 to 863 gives 83.82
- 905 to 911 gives 76.9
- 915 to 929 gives 44.48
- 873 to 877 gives 82.72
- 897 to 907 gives 49.59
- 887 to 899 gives 39.87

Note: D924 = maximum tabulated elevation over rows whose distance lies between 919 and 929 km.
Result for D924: 59.57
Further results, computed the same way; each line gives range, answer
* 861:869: 91.1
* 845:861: 95.79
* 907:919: 83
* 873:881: 90.22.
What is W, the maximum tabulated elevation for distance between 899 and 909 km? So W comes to 83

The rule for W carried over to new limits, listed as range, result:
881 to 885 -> 90.36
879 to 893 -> 90.63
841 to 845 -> 94.4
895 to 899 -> 49.59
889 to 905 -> 81.51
